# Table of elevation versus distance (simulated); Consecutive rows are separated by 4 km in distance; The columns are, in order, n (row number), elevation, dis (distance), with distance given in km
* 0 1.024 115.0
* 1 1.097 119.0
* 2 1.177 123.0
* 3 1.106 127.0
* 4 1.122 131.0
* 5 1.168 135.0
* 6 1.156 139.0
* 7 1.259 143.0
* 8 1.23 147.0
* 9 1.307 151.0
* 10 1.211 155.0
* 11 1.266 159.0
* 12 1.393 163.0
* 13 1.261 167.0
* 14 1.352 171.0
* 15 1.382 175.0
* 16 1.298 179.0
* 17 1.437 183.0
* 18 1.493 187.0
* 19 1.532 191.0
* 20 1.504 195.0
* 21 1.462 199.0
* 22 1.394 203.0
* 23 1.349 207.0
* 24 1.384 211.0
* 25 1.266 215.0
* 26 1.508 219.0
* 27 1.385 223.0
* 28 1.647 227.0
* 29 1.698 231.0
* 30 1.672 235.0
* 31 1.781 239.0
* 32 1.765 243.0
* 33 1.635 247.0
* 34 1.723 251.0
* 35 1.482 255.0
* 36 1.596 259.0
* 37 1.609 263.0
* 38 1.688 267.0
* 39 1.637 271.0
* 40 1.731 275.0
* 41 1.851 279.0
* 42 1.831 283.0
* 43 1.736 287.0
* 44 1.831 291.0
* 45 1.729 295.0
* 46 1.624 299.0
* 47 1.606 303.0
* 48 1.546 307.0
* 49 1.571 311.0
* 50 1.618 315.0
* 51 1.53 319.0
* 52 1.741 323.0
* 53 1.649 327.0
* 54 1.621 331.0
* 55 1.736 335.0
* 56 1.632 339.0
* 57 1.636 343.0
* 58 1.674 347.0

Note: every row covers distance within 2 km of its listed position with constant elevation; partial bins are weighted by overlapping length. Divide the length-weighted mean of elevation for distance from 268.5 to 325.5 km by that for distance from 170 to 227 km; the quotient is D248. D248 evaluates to 1.19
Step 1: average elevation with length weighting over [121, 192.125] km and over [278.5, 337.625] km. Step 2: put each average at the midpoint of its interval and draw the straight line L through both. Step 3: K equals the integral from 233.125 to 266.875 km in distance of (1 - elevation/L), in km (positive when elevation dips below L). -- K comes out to -2.98 km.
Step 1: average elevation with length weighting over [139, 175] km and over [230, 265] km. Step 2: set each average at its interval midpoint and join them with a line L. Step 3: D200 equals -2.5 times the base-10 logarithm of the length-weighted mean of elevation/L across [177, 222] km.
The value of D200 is 0.03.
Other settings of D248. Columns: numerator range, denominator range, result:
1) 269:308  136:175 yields 1.35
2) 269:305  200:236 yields 1.18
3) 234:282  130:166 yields 1.36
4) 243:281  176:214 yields 1.17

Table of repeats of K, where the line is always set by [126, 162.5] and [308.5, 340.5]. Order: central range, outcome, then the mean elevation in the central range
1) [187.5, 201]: -1.7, 1.5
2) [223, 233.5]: -1.5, 1.62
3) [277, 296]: -3.1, 1.8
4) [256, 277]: -2.0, 1.64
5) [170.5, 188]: -1.3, 1.39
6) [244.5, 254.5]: -1.3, 1.65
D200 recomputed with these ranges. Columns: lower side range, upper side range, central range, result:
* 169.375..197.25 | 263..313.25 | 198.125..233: 0.04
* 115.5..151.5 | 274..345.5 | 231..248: -0.16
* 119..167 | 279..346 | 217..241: -0.12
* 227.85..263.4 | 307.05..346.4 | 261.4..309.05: -0.03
